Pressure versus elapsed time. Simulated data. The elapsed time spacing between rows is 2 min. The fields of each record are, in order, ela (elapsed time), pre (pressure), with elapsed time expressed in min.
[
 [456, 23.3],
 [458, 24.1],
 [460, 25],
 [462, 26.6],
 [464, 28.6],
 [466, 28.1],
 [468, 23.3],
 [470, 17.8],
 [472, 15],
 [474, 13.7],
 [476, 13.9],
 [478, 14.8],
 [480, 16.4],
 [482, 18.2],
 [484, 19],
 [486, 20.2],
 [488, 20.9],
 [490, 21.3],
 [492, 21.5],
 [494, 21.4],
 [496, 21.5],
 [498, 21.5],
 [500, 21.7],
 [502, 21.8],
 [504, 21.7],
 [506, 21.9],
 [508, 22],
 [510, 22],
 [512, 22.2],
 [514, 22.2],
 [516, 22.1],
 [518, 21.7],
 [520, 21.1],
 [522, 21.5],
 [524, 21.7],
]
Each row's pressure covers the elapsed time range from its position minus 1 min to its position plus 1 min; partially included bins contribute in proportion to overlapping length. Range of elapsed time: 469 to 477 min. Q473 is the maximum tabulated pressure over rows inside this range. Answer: 17.8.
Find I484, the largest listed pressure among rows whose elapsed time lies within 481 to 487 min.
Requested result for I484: 20.2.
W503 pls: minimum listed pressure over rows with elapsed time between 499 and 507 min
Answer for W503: 21.7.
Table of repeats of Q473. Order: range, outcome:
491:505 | 21.8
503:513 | 22.2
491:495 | 21.5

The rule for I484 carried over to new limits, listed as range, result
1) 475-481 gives 16.4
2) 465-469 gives 28.1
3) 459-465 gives 28.6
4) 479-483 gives 18.2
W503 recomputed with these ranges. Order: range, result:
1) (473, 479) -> 13.7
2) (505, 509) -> 21.9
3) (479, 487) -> 16.4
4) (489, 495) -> 21.3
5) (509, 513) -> 22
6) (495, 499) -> 21.5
